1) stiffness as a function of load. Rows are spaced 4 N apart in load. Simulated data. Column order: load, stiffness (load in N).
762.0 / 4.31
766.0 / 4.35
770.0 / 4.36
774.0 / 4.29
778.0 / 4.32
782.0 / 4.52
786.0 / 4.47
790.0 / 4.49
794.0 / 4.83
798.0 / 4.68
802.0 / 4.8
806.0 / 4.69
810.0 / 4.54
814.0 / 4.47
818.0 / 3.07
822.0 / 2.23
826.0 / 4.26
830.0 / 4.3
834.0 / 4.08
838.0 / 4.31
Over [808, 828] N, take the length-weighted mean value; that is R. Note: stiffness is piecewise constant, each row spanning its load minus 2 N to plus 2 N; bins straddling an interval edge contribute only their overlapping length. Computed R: 3.71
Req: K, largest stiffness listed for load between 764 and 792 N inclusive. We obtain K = 4.52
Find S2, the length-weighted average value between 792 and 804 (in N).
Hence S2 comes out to 4.77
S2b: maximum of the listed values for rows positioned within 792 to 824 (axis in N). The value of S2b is 4.83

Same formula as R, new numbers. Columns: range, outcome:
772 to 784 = 4.38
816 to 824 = 2.65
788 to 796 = 4.66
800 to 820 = 4.31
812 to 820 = 3.77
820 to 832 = 3.6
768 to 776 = 4.33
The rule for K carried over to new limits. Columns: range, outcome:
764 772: 4.36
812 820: 4.47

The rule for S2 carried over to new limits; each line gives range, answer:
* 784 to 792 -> 4.48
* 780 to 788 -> 4.49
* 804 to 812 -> 4.62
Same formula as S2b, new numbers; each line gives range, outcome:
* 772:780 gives 4.32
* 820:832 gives 4.3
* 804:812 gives 4.69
